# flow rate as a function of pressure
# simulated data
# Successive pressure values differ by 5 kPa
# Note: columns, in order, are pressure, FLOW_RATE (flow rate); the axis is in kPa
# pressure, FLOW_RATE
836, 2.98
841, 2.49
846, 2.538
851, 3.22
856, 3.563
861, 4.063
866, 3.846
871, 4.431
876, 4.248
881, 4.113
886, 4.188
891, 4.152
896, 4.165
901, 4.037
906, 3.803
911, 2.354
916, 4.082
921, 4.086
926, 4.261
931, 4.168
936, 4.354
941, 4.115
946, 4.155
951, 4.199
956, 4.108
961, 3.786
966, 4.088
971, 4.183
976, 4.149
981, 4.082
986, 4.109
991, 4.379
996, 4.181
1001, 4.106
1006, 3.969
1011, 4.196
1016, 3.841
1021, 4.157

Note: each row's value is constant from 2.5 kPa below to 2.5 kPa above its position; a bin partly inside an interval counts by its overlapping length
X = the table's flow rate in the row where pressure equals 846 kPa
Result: 2.538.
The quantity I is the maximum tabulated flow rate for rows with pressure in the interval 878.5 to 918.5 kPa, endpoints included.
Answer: 4.188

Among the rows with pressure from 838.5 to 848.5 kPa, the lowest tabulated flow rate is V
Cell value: 2.49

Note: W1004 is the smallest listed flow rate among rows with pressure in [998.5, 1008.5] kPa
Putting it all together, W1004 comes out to 3.969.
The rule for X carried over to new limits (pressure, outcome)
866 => 3.846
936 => 4.354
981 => 4.082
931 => 4.168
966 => 4.088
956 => 4.108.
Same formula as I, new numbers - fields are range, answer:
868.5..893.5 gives 4.431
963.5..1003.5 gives 4.379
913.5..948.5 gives 4.354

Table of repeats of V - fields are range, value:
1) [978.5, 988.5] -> 4.082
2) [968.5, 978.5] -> 4.149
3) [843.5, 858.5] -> 2.538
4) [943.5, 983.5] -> 3.786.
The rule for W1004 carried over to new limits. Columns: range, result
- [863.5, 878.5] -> 3.846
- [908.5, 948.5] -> 2.354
